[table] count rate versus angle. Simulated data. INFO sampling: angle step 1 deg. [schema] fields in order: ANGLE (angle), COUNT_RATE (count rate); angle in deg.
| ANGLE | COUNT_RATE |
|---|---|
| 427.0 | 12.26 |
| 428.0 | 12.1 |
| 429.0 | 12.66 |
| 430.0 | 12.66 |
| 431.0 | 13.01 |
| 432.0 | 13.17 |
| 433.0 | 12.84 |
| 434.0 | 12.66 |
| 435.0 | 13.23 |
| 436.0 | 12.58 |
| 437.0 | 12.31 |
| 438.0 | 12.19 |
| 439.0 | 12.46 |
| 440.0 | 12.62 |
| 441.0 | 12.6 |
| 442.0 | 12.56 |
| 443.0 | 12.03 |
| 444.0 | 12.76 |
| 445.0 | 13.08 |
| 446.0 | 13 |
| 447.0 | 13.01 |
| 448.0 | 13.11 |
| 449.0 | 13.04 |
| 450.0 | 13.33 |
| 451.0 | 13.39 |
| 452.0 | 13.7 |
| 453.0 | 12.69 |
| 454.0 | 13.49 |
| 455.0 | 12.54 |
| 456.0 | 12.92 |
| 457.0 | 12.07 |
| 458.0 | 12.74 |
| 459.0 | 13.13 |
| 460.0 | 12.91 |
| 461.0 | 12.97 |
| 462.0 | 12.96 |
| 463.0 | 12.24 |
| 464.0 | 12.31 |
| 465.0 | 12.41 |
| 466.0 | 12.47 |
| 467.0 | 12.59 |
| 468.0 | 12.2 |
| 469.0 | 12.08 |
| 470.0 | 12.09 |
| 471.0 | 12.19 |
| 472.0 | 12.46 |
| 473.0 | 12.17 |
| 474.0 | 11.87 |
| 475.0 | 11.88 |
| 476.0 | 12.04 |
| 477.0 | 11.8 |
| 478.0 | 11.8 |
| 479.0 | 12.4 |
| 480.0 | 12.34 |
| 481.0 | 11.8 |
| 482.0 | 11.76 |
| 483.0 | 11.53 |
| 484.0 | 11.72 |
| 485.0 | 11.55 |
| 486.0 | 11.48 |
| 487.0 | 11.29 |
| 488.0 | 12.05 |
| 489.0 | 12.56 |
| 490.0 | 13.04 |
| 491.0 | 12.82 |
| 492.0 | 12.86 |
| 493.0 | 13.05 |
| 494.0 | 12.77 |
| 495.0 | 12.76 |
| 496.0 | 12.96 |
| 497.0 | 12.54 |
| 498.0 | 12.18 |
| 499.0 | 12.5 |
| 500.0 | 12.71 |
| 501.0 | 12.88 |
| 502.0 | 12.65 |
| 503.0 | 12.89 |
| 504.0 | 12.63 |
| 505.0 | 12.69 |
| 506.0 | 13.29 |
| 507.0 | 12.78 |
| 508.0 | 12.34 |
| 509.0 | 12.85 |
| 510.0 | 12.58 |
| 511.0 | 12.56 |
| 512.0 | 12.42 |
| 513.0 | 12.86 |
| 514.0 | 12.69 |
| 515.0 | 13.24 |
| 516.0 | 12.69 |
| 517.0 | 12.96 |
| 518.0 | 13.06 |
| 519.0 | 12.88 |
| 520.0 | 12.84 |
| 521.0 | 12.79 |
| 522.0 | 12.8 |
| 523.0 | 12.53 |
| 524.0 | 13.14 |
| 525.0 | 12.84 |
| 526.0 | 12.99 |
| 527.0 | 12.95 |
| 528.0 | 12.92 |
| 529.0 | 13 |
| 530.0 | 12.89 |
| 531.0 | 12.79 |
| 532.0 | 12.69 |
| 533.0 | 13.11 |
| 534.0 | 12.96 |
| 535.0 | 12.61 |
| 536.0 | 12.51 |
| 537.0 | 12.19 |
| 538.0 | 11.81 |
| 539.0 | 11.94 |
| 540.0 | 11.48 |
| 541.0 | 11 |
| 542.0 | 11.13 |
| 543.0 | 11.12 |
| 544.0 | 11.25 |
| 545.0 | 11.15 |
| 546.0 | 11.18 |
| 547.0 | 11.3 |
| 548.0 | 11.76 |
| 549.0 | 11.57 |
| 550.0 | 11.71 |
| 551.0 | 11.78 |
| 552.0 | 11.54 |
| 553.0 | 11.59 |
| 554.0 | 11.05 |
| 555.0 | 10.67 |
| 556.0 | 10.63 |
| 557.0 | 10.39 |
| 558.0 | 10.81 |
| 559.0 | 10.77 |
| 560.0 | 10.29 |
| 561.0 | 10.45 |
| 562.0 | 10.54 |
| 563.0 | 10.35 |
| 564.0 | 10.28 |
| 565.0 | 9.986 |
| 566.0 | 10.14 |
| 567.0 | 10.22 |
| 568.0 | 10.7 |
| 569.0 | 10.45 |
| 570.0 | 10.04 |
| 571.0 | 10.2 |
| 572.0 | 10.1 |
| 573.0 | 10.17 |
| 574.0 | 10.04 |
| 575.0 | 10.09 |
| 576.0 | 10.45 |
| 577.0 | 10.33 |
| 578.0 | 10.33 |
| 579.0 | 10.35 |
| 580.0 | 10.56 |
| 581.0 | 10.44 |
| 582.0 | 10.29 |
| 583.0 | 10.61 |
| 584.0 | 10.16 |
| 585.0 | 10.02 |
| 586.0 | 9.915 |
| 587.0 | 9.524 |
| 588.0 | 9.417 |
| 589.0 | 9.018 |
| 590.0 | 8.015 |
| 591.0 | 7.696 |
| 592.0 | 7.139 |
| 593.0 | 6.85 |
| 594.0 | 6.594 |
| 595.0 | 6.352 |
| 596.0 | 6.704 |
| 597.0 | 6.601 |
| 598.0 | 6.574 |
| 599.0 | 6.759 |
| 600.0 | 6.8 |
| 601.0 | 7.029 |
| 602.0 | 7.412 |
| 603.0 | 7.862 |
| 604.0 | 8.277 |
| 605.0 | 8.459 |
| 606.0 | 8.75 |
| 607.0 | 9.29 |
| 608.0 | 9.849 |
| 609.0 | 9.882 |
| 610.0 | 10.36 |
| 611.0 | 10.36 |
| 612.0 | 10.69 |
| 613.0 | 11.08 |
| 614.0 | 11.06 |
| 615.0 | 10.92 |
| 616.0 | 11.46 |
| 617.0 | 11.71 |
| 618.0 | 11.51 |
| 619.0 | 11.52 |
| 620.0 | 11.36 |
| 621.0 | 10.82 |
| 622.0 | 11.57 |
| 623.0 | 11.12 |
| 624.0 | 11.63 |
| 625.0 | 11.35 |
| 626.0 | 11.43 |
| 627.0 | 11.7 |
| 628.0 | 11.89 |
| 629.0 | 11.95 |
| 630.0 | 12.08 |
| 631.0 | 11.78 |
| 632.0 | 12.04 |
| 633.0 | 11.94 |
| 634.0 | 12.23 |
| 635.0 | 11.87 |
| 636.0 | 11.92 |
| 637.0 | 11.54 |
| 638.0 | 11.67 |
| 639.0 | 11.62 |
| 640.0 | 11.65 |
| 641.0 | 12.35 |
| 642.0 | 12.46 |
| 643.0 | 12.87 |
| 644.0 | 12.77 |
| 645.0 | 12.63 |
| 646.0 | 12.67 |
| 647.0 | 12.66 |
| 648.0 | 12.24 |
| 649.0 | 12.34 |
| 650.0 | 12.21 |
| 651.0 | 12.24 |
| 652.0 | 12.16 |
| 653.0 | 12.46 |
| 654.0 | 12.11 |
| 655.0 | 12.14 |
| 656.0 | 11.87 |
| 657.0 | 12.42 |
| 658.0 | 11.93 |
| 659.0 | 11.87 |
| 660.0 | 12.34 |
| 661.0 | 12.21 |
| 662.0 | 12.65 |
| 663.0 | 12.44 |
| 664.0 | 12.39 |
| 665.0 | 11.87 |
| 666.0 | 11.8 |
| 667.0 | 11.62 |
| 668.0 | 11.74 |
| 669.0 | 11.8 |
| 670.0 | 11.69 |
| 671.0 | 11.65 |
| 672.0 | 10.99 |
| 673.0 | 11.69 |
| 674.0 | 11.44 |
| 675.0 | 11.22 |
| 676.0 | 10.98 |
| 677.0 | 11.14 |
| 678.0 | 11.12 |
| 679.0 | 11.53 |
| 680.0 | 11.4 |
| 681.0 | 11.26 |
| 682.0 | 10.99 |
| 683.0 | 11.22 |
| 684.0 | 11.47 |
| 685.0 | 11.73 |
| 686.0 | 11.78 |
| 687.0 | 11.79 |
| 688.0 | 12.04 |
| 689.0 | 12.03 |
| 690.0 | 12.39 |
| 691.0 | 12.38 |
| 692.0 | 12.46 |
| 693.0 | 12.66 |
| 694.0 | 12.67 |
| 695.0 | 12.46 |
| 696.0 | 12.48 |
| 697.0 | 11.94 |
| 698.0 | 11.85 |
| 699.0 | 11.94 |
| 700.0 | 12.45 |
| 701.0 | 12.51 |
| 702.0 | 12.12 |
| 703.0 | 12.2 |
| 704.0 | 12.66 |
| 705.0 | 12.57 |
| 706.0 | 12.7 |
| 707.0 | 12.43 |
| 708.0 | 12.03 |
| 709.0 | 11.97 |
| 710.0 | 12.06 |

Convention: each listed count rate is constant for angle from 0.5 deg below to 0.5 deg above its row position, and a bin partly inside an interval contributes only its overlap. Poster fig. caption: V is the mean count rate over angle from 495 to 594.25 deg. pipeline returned 11.4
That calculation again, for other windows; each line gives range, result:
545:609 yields 9.62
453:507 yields 12.4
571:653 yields 10.4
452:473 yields 12.6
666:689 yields 11.5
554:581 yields 10.4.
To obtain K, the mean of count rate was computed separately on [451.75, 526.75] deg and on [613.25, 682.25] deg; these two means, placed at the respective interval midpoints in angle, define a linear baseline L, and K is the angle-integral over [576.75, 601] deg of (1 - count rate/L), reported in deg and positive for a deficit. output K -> 7.1 deg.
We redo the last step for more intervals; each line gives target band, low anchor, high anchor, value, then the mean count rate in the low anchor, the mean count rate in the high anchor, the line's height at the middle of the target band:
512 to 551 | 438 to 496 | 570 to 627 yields -4.5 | 12.5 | 9.57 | 11.1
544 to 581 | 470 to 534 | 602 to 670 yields 4.3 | 12.5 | 11.5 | 12.1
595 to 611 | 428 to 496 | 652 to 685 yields 5.2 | 12.5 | 11.7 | 12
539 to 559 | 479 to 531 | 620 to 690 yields 1.9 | 12.6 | 11.9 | 12.4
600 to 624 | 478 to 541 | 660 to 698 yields 4.0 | 12.6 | 11.8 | 12.1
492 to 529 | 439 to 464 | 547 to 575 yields -3.5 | 12.9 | 10.7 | 11.7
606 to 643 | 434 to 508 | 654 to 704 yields 2.1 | 12.5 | 11.9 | 12.1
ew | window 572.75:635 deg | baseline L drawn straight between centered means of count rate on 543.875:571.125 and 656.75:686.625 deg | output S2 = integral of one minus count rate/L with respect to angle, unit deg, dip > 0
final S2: 7.3 deg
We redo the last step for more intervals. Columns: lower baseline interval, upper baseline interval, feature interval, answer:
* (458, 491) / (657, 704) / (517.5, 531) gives -0.8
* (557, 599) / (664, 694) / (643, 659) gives -1.8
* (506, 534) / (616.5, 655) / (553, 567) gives 2.2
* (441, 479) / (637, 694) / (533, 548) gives 0.7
